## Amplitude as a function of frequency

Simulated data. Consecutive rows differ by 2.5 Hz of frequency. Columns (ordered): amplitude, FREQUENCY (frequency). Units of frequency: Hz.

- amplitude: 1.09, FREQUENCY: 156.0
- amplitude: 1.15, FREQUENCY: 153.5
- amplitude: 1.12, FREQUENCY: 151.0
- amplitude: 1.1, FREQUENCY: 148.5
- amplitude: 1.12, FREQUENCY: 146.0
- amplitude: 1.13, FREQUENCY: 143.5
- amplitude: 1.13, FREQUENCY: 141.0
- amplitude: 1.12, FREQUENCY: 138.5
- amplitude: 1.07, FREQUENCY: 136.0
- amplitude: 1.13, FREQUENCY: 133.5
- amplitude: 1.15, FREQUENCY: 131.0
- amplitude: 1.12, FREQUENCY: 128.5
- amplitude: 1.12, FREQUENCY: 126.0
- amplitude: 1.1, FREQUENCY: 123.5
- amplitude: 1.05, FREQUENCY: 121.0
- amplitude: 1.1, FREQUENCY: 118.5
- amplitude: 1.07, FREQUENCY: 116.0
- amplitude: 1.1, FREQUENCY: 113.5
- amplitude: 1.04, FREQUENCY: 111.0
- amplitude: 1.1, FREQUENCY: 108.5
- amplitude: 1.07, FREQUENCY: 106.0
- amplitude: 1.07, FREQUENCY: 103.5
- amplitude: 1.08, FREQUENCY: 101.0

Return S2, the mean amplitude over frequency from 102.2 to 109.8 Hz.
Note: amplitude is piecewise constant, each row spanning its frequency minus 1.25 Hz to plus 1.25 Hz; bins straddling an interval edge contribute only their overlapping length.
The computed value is 1.08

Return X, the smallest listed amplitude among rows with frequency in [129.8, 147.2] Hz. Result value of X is 1.07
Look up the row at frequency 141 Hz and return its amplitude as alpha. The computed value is 1.13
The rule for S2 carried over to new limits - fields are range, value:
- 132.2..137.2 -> 1.1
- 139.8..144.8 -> 1.13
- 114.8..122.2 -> 1.07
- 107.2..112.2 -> 1.07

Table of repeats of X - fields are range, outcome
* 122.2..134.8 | 1.1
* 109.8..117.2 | 1.04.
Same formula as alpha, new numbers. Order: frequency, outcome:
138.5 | 1.12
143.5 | 1.13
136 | 1.07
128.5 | 1.12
